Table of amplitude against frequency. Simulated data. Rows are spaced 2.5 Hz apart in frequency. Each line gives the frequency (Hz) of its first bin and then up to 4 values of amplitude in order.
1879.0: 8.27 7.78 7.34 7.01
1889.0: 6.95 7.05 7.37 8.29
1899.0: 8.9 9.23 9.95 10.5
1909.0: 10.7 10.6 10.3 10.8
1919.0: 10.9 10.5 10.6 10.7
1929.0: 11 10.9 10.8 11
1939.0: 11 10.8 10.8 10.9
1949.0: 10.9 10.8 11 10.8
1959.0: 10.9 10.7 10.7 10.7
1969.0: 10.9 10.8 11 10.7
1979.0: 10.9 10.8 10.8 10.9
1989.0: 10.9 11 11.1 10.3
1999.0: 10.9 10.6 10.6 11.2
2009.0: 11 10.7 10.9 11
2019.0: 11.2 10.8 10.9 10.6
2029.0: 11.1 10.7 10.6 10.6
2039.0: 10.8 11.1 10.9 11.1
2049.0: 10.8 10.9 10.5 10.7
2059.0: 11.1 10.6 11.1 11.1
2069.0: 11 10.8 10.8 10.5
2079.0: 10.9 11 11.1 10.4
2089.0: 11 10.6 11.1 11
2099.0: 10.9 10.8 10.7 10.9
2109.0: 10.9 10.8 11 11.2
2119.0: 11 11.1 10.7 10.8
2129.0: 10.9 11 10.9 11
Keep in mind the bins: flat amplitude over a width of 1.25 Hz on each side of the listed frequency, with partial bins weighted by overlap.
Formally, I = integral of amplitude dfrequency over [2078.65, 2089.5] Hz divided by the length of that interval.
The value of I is 10.9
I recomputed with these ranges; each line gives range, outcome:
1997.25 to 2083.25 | 10.9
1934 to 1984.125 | 10.8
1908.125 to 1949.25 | 10.8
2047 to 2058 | 10.8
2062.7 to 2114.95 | 10.9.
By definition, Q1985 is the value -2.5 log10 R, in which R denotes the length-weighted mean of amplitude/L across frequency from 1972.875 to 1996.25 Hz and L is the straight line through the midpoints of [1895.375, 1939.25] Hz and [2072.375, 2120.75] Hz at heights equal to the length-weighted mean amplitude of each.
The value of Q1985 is -0.03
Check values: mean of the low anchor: 10.4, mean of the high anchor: 10.9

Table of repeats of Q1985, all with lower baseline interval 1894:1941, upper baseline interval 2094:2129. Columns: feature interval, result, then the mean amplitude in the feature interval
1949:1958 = -0.047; 10.9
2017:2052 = -0.020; 10.9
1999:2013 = -0.025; 10.8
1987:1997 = -0.034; 10.9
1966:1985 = -0.035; 10.8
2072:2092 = 0.003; 10.8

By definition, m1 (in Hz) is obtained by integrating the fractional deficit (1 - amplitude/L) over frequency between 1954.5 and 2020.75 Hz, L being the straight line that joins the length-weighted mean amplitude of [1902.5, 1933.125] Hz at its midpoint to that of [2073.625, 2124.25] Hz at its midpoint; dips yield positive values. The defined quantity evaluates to -0.82 Hz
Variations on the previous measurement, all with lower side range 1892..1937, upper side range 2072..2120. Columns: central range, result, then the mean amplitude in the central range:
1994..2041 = -1.24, 10.8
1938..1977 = -2.10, 10.8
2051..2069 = -0.24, 10.9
